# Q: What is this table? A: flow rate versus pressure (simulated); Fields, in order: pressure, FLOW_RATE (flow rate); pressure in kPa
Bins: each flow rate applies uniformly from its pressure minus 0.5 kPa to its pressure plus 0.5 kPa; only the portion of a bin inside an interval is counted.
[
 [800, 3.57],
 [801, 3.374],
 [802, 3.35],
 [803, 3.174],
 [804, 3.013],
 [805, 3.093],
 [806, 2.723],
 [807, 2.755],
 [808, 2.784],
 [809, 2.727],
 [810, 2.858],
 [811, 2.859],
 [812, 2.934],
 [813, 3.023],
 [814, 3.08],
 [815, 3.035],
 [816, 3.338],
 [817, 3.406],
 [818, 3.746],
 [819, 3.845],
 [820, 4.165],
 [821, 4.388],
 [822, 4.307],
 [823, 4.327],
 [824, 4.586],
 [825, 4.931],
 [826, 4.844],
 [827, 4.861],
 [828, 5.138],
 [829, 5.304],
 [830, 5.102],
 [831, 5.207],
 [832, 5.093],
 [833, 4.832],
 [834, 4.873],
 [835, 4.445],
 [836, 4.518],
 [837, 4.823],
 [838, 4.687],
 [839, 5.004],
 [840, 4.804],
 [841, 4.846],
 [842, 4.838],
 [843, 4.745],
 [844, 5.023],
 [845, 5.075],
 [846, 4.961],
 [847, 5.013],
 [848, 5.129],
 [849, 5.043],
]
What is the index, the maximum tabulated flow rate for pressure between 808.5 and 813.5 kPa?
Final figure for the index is 3.023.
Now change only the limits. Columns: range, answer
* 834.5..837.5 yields 4.823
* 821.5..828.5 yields 5.138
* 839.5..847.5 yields 5.075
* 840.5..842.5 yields 4.846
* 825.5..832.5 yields 5.304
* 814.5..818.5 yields 3.746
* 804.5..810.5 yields 3.093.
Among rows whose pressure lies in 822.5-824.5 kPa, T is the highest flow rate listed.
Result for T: 4.586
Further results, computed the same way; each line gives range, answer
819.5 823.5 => 4.388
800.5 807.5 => 3.374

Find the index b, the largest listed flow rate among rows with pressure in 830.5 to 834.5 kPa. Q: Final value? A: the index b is 5.207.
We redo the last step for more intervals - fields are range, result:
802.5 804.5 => 3.174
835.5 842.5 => 5.004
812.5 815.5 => 3.08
